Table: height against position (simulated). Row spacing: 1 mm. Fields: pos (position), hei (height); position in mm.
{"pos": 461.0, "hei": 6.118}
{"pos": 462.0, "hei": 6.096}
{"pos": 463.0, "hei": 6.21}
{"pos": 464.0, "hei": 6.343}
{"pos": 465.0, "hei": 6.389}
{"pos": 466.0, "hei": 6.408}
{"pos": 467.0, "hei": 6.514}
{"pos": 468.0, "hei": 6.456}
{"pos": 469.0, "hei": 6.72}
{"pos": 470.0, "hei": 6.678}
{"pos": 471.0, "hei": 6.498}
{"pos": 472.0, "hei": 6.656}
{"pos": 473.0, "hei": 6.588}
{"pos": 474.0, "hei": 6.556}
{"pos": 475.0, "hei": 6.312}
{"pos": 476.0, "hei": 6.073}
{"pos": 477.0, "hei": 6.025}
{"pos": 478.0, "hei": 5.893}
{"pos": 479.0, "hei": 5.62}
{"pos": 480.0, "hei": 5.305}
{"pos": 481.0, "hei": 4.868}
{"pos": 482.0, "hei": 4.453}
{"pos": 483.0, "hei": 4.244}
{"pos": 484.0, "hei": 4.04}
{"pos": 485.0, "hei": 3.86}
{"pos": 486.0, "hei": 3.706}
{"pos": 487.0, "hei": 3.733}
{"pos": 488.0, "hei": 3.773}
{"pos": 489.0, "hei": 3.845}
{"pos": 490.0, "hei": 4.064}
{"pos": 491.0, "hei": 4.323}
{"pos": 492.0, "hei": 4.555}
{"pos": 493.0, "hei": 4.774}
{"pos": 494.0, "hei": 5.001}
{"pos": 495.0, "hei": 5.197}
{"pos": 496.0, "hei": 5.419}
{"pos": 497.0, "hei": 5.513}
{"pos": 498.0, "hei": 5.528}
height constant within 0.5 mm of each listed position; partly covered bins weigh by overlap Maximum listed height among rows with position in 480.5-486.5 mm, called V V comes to 4.868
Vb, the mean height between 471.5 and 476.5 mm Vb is 6.44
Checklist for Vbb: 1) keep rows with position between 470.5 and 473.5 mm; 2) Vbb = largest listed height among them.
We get 6.656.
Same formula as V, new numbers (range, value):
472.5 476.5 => 6.588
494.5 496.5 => 5.419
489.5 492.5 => 4.555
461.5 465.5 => 6.389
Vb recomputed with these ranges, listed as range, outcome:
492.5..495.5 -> 4.99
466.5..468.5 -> 6.49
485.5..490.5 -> 3.82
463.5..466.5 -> 6.38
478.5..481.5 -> 5.26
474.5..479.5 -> 5.98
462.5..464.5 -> 6.28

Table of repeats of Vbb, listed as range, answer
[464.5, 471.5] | 6.72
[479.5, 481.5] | 5.305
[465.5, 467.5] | 6.514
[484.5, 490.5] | 4.064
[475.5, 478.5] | 6.073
